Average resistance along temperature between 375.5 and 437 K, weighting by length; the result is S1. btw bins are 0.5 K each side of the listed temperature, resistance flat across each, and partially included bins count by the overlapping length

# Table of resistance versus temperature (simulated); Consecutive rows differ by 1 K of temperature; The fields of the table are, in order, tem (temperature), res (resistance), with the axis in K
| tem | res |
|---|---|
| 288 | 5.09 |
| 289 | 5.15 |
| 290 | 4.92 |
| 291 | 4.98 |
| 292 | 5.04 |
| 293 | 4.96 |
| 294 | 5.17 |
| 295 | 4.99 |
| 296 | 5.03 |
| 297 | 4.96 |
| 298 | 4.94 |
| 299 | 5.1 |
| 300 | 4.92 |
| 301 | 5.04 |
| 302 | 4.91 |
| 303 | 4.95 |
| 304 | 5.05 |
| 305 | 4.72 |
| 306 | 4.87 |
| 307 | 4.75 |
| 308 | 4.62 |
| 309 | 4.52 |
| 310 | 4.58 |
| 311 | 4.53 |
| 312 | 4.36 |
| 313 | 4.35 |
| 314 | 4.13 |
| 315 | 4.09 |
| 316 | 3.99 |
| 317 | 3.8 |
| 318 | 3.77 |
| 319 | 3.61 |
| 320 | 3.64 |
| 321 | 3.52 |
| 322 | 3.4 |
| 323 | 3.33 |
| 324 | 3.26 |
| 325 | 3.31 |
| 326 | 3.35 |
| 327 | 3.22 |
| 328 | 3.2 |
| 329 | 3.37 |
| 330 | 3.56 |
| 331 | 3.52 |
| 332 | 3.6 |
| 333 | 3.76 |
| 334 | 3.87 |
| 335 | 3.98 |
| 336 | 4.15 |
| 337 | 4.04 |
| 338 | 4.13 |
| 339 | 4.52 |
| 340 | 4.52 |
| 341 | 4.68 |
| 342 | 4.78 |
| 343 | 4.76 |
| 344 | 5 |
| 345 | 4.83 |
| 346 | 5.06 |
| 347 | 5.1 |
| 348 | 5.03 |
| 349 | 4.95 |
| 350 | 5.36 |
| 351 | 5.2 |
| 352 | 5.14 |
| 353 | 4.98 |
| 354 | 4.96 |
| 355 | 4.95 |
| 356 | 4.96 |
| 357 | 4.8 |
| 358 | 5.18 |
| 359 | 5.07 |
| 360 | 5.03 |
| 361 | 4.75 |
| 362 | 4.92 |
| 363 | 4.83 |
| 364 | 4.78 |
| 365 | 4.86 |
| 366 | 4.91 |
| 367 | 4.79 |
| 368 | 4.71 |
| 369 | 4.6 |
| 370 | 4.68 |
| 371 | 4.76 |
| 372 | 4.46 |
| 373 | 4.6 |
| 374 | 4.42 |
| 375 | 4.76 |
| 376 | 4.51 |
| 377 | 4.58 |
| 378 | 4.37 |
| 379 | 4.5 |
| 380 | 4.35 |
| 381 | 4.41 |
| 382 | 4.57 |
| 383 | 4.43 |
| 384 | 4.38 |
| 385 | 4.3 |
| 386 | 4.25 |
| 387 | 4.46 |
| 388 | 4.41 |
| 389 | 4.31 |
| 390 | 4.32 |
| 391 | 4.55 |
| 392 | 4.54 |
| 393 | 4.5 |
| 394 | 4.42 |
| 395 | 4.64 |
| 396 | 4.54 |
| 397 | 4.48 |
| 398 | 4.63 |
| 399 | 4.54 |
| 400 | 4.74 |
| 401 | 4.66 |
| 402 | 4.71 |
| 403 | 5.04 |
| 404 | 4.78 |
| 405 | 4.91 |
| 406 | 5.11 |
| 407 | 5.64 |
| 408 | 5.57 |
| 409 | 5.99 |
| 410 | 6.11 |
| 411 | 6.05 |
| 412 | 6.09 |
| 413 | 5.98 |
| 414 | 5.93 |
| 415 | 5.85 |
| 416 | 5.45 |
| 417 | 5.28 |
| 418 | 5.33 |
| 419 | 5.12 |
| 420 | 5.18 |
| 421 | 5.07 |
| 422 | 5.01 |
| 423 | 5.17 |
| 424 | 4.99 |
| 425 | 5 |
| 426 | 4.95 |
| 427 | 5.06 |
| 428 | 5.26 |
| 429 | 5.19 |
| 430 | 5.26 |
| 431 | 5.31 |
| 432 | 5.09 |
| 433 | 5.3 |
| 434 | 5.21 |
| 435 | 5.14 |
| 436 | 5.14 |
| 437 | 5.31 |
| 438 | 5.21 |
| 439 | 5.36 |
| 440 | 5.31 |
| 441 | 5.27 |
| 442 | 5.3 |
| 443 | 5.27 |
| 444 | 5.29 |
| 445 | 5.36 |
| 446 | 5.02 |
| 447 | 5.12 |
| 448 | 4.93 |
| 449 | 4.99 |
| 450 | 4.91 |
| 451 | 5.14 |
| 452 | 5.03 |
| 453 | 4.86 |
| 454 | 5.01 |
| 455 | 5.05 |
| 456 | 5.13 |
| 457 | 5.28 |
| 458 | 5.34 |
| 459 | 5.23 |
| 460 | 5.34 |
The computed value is 4.96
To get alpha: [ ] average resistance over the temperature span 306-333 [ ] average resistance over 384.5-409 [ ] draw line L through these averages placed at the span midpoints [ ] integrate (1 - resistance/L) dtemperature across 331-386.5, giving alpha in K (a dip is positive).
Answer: -4.84 K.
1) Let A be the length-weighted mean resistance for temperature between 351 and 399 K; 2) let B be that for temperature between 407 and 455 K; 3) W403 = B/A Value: 1.1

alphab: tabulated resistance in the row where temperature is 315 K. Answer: 4.09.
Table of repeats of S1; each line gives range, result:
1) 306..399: 4.41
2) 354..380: 4.75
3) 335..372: 4.81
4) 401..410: 5.24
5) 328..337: 3.71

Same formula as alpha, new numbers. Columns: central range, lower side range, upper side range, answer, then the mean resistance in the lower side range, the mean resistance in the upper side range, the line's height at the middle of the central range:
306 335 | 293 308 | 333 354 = 5.93 K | 4.95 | 4.69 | 4.83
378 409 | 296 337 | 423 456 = 0.82 K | 4.13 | 5.15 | 4.76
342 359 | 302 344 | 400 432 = -2.19 K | 4.07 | 5.31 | 4.44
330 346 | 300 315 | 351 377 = 1.58 K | 4.66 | 4.82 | 4.75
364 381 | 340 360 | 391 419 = 1.46 K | 4.98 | 5.16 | 5.05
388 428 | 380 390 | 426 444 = -2.51 K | 4.39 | 5.23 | 4.77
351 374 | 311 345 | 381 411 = -2.69 K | 3.92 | 4.76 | 4.35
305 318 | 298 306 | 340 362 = 1.52 K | 4.95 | 4.97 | 4.95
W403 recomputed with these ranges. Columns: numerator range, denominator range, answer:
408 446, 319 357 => 1.26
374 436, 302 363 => 1.13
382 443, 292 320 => 1.10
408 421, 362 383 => 1.23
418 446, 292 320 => 1.13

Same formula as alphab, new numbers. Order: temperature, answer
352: 5.14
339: 4.52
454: 5.01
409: 5.99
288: 5.09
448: 4.93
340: 4.52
